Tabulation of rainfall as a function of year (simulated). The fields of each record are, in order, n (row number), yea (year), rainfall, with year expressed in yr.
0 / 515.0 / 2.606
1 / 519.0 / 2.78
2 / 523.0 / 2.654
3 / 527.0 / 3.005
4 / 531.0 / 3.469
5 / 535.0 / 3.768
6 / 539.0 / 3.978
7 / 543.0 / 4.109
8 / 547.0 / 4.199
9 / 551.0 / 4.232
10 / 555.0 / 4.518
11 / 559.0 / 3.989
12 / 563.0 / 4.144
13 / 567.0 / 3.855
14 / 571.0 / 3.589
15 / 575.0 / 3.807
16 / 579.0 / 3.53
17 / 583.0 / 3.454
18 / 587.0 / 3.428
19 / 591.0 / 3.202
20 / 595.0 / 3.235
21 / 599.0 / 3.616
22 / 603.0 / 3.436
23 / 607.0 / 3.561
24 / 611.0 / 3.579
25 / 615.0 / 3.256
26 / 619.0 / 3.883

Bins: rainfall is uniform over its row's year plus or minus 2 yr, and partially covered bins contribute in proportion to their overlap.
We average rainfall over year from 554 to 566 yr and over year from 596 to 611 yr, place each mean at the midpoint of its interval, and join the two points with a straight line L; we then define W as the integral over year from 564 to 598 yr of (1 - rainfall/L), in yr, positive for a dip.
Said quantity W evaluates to 2.8 yr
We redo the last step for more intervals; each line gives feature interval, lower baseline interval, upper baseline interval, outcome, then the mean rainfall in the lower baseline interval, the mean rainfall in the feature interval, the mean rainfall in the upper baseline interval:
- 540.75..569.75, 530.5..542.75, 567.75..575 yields -2.92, 3.82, 4.13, 3.69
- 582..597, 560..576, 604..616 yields 1.41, 3.86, 3.32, 3.48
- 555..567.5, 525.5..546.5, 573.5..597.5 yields -1.81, 3.72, 4.1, 3.44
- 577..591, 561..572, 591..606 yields 0.74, 3.89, 3.43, 3.41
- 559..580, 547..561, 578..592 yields 0.05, 4.24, 3.82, 3.41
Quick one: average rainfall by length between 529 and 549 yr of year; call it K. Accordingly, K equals 3.9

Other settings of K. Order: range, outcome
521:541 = 3.37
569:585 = 3.59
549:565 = 4.22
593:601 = 3.43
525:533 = 3.24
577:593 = 3.4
